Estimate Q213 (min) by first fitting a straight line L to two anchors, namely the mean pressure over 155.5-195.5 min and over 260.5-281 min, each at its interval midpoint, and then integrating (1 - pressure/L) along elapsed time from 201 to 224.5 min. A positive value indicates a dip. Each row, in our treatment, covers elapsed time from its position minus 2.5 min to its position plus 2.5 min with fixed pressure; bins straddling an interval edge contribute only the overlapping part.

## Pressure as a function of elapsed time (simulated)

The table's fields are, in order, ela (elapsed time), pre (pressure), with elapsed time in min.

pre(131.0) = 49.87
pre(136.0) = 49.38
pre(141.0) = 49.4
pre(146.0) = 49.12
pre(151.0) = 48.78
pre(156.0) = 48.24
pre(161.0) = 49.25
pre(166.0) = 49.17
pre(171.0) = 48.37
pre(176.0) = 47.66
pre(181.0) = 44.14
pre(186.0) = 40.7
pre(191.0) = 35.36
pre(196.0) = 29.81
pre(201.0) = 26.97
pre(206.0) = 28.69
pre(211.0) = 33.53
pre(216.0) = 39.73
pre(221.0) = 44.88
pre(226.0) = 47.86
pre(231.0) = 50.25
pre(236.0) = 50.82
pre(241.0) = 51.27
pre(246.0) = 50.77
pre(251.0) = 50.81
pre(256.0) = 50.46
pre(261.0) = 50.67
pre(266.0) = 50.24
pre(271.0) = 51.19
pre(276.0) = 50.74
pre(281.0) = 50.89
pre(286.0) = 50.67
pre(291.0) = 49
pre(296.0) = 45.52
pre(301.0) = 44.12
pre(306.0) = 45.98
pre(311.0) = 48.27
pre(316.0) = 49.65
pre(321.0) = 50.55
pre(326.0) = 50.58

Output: 5.4 min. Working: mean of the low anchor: 44.4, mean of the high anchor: 50.7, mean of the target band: 36.1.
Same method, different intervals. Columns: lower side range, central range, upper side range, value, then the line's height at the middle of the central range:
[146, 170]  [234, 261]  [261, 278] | -0.2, 50.3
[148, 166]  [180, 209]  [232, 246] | 9.3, 49.8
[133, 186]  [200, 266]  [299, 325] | 4.1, 48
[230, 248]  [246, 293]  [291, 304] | -2.4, 48.1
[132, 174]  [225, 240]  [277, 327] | -0.4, 48.7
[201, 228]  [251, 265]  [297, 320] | -2.8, 42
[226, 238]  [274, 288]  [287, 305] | -1.0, 47.4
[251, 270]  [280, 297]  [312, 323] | 0.4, 50.2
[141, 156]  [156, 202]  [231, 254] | 6.8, 49.5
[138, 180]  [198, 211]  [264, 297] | 5.3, 49.1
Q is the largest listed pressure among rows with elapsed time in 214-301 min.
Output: 51.27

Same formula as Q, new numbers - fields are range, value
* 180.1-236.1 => 50.82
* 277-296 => 50.89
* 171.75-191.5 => 47.66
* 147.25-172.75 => 49.25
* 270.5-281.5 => 51.19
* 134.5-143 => 49.4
